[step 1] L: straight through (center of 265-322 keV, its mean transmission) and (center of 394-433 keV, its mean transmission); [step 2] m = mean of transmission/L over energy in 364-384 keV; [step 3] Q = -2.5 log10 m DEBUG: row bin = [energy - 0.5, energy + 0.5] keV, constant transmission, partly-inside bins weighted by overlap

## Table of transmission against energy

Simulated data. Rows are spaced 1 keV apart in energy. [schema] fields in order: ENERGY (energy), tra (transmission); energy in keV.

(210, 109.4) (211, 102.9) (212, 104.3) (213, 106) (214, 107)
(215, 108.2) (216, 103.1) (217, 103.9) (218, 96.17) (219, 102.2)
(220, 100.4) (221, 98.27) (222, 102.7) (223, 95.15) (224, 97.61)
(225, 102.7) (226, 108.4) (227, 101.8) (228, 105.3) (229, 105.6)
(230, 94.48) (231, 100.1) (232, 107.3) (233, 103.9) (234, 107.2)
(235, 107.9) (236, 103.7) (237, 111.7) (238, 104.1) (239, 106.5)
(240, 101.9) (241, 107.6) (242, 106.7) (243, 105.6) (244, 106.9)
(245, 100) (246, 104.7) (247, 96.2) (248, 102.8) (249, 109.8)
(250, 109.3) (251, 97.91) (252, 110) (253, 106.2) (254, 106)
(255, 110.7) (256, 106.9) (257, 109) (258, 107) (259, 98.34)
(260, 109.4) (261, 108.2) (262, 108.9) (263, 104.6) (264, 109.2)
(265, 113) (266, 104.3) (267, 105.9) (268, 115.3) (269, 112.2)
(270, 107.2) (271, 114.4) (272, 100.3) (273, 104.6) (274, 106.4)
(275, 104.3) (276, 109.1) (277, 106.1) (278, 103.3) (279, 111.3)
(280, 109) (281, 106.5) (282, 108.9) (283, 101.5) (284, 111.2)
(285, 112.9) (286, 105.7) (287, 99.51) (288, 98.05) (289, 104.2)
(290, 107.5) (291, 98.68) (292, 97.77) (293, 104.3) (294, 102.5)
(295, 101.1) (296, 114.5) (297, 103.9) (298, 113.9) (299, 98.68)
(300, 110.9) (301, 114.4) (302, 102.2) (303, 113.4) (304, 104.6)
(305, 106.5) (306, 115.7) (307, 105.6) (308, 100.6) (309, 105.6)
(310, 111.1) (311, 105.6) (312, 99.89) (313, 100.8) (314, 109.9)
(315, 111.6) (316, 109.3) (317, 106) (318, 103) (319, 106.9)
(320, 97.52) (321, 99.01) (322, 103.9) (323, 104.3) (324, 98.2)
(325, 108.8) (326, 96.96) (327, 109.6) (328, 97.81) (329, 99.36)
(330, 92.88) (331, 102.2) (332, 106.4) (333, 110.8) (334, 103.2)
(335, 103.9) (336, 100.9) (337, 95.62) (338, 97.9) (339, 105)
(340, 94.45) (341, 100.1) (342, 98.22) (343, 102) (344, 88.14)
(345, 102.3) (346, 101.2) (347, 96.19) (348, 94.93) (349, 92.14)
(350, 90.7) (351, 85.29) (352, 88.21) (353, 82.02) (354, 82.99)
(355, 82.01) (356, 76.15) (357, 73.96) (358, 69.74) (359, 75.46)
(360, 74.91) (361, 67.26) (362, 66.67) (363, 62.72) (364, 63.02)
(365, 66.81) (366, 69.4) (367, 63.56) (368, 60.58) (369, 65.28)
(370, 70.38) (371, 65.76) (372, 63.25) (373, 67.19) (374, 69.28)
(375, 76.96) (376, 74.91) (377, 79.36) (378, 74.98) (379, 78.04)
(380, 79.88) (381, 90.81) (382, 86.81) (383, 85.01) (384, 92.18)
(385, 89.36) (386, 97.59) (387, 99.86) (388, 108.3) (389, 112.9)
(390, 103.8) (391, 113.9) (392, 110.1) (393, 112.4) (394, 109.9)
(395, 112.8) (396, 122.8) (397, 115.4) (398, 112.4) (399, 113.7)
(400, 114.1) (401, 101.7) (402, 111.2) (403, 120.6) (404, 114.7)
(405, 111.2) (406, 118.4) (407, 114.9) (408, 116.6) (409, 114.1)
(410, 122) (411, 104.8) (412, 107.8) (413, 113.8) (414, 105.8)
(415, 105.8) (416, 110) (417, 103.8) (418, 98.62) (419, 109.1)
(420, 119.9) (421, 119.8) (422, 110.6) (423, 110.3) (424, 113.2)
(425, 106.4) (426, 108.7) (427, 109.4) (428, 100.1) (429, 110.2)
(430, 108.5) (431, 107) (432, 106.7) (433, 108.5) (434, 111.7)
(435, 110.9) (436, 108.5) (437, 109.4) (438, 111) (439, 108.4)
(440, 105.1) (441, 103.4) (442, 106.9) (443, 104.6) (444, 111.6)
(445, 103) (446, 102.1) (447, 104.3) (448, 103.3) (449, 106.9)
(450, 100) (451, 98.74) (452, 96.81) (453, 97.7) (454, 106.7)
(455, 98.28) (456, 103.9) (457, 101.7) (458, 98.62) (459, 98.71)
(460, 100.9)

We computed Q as 0.44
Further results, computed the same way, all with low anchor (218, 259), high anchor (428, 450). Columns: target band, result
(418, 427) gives -0.05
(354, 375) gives 0.46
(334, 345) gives 0.07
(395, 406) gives -0.07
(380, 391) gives 0.10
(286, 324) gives 0.00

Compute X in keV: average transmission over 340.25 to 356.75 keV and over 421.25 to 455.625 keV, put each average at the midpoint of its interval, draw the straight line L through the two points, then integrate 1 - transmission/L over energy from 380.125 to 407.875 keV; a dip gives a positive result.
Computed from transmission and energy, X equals -2.3 keV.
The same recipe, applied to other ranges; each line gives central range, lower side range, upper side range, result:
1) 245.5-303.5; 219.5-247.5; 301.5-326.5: -1.2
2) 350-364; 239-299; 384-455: 4.1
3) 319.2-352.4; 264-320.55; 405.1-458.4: 2.4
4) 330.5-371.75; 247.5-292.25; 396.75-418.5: 9.1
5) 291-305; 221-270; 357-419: -0.7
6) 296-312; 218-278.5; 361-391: -2.3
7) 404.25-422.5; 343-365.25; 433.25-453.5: -2.7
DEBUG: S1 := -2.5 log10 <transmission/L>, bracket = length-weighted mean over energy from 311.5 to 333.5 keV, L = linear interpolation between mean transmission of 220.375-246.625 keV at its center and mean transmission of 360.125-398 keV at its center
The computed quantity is -0.12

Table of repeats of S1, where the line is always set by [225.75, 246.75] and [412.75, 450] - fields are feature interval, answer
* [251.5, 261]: -0.022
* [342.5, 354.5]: 0.157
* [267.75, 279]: -0.023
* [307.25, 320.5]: 0.008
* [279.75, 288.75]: -0.003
